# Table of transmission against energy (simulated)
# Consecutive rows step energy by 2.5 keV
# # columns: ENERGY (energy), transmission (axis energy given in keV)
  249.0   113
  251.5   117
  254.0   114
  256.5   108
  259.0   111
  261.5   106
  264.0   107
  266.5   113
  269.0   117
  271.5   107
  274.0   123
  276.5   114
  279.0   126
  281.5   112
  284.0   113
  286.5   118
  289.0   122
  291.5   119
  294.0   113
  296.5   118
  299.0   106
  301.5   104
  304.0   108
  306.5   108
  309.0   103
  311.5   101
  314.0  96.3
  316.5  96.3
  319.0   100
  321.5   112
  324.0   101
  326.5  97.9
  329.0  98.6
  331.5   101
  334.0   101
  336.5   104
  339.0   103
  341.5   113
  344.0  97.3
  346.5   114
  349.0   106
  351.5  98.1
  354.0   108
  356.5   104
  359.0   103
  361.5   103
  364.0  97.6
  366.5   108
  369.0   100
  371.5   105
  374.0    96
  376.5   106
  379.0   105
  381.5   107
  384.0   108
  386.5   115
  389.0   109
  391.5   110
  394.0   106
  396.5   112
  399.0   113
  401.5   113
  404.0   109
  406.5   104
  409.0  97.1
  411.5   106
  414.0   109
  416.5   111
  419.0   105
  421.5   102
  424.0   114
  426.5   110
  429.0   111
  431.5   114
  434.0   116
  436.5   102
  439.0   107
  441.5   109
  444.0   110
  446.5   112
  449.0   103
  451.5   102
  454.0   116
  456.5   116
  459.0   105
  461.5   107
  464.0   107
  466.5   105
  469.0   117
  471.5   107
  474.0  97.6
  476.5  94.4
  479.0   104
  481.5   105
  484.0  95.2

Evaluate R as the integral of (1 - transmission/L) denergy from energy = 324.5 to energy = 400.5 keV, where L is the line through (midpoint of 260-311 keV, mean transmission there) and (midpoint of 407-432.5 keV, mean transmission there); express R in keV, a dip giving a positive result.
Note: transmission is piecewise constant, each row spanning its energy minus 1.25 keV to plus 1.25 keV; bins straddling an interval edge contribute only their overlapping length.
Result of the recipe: 3.35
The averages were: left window 113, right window 108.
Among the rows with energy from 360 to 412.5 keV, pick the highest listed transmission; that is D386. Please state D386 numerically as 115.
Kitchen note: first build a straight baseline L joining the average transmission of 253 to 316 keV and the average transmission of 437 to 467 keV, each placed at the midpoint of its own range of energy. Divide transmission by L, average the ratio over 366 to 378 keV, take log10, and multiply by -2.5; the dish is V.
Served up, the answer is 0.071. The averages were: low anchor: 111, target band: 103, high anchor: 108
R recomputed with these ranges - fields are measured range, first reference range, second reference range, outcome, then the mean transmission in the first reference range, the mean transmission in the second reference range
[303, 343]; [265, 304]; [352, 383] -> 2.5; 115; 103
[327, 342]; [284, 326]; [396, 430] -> 0.7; 108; 108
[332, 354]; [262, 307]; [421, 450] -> 1.5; 114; 109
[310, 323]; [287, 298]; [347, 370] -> 1.3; 118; 103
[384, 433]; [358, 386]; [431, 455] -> -1.2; 104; 109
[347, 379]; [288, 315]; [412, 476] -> 1.6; 109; 108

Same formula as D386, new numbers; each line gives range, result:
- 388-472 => 117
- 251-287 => 126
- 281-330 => 122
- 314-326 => 112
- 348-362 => 108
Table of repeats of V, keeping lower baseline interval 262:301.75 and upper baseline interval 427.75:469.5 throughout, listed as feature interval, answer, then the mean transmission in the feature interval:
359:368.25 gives 0.09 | 103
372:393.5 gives 0.04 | 107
